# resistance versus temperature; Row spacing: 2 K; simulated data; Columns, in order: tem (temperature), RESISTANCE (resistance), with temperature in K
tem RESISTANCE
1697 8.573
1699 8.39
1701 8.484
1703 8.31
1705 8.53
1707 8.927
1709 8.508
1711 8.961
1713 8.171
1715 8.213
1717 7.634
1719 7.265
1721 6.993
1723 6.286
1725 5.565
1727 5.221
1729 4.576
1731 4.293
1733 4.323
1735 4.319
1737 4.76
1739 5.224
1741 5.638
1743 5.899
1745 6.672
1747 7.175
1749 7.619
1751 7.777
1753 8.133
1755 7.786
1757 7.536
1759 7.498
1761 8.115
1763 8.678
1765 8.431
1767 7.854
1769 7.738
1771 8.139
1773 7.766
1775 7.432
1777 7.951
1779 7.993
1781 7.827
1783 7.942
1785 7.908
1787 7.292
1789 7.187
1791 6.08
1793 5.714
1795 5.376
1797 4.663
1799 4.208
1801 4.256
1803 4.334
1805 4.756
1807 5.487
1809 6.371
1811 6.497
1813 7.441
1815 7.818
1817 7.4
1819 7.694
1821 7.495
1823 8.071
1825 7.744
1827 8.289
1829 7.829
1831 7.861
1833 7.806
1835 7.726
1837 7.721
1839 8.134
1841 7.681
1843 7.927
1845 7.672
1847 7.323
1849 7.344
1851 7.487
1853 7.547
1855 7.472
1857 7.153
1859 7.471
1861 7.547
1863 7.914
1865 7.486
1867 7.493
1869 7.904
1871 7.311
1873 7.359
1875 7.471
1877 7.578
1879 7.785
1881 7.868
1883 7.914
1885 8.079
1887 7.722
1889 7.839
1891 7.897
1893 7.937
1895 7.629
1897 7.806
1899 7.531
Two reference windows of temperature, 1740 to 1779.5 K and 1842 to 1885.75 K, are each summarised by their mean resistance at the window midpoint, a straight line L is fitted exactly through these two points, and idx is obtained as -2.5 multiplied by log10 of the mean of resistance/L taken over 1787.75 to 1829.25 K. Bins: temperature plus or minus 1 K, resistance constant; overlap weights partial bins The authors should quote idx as 0.19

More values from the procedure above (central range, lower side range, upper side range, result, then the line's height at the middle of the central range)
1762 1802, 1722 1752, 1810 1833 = -0.05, 6.74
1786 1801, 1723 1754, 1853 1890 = 0.16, 6.57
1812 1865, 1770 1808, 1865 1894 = -0.08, 7.14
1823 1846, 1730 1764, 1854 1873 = -0.08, 7.28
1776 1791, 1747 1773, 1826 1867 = 0.03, 7.84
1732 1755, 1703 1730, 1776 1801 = 0.14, 7.05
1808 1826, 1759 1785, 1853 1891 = 0.06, 7.82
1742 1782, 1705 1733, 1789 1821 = -0.19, 6.45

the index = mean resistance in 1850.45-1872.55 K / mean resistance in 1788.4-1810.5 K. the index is 1.4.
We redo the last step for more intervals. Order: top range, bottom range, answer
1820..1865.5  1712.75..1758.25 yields 1.21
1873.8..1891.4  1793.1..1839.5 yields 1.16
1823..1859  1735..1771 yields 1.08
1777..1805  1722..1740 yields 1.26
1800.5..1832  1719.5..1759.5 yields 1.12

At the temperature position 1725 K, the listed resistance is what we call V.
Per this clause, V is 5.565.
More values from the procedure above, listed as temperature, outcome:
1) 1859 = 7.471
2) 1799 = 4.208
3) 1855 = 7.472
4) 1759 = 7.498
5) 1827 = 8.289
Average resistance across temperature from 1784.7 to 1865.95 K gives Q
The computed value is 7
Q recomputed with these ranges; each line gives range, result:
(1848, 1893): 7.63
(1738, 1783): 7.5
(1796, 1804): 4.37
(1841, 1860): 7.5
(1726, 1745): 5.01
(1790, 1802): 5.05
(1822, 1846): 7.87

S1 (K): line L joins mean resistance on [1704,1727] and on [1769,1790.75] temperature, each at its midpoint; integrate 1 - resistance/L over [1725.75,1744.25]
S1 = 6.5 K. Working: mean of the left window 7.62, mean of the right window 7.69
